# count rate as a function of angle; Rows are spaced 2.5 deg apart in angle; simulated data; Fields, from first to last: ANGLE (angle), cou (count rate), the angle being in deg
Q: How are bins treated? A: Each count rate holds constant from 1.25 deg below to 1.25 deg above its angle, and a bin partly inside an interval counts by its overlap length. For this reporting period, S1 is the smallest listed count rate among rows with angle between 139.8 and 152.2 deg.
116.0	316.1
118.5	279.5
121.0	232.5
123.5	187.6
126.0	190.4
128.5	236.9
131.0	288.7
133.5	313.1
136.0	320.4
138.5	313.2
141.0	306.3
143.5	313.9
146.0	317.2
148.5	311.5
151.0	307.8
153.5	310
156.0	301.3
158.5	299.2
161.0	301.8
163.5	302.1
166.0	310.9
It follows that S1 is 306.3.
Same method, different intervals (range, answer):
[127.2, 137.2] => 236.9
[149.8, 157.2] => 301.3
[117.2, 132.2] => 187.6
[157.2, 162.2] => 299.2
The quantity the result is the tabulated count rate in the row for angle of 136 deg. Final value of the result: 320.4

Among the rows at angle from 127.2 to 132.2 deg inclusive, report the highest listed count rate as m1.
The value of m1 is 288.7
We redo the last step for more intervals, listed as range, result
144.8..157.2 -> 317.2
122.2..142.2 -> 320.4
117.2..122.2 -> 279.5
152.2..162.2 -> 310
